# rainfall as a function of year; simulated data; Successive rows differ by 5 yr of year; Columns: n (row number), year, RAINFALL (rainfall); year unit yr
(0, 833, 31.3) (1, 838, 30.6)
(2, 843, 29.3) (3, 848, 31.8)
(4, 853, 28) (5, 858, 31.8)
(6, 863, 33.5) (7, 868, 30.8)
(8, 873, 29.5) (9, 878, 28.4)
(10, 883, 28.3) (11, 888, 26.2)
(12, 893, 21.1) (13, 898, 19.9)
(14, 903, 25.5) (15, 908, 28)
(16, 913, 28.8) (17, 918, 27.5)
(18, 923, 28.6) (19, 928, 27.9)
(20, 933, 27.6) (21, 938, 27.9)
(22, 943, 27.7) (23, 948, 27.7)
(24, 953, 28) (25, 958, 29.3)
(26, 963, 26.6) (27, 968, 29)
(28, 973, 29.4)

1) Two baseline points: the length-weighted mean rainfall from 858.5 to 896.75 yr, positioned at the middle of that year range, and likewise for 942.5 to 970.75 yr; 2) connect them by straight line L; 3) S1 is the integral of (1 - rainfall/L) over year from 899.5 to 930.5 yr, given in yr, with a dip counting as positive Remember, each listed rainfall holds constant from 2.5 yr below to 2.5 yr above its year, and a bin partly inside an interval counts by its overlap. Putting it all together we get 0.73 yr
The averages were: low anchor 28.2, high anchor 28.1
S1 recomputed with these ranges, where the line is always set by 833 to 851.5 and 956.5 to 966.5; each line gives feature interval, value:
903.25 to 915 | 0.5 yr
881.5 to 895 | 2.0 yr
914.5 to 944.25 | 0.7 yr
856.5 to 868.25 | -0.9 yr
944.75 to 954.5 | 0.1 yr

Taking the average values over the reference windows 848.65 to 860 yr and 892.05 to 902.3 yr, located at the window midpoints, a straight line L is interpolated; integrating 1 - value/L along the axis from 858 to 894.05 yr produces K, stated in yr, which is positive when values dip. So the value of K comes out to -4.3 yr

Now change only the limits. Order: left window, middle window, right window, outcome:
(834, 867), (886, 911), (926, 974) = 4.5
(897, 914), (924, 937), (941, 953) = -0.4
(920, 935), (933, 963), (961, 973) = 0.2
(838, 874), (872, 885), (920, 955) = 0.6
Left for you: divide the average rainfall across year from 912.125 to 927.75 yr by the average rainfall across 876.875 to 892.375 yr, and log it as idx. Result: 1.1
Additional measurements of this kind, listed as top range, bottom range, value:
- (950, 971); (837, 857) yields 0.94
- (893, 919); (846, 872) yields 0.82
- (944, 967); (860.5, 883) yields 0.92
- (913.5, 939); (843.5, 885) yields 0.92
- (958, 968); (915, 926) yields 0.99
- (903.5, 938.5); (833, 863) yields 0.91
